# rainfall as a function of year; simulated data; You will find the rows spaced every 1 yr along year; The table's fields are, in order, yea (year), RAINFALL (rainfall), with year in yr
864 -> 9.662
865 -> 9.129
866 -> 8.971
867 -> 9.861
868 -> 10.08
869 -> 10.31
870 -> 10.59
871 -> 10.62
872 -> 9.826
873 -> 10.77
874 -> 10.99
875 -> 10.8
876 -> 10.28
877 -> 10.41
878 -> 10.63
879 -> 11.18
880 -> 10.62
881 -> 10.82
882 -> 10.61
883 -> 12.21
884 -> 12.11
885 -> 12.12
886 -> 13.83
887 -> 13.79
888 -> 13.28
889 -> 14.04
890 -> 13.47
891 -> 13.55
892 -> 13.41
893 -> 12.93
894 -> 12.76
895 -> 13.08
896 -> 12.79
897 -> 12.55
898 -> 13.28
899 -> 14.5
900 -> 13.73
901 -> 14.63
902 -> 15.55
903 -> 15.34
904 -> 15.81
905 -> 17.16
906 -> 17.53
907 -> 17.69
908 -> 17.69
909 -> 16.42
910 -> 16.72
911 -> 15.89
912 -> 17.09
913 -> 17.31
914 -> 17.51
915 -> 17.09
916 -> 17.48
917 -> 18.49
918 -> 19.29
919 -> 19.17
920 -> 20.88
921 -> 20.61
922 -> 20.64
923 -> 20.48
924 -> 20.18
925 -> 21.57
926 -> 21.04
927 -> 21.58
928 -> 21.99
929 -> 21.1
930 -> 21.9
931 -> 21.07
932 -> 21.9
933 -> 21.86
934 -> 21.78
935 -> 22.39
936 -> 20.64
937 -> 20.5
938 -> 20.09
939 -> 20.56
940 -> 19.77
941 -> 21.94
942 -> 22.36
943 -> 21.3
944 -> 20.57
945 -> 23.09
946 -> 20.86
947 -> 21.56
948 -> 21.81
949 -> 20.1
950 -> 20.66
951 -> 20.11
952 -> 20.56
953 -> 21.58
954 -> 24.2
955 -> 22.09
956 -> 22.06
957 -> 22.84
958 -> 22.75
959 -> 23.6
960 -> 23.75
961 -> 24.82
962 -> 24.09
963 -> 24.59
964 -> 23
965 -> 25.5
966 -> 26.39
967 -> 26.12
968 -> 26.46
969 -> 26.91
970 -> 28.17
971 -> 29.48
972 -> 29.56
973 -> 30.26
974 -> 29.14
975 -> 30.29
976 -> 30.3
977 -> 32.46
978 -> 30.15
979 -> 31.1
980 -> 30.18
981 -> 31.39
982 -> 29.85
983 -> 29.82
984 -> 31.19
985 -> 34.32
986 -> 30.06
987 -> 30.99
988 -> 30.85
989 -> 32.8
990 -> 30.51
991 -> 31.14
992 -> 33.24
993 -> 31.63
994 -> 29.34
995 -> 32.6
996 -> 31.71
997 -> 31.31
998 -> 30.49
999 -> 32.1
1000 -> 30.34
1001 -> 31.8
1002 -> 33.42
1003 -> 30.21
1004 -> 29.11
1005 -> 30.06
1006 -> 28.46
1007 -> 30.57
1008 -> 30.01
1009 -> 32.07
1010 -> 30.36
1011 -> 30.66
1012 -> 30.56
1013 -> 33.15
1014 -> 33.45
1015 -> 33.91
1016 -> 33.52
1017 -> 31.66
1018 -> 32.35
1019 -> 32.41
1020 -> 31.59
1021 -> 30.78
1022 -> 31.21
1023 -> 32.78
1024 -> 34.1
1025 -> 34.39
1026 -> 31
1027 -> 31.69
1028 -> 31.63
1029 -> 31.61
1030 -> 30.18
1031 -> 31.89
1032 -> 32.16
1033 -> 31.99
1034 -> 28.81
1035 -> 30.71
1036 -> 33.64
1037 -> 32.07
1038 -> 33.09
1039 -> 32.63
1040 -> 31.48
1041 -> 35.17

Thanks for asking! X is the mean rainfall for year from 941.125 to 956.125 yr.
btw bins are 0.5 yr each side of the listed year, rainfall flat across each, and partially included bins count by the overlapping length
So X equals 21.5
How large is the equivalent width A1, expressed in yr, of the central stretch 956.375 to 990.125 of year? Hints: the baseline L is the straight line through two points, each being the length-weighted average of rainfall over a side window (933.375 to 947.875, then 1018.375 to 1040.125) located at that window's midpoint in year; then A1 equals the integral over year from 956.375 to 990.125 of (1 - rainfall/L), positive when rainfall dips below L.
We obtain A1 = -4.07 yr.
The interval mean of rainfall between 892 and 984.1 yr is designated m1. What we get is 21.6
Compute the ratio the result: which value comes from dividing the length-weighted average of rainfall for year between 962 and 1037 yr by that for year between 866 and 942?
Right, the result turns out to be 1.9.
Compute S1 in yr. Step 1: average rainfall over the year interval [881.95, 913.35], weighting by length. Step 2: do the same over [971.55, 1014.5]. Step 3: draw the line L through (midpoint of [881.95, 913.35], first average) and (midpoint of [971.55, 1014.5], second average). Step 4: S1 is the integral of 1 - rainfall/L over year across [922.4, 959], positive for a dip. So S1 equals 0.65 yr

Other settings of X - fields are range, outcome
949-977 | 25.2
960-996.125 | 29.4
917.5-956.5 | 21.2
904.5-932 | 19.1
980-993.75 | 31.3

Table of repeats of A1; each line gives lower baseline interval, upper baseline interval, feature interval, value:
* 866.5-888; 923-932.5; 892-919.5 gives 1.7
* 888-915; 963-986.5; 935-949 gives 1.0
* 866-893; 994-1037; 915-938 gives -2.8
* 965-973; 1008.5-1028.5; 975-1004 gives -1.7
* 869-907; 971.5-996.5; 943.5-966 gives 2.6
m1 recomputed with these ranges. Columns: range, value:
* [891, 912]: 15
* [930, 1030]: 27.8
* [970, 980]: 30.2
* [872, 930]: 15.4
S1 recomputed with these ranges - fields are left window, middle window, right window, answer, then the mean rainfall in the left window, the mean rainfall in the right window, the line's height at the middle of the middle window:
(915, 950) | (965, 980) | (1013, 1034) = -1.8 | 20.8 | 32.2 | 25.8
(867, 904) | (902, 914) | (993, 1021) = -0.7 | 12.3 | 31.4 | 15.8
